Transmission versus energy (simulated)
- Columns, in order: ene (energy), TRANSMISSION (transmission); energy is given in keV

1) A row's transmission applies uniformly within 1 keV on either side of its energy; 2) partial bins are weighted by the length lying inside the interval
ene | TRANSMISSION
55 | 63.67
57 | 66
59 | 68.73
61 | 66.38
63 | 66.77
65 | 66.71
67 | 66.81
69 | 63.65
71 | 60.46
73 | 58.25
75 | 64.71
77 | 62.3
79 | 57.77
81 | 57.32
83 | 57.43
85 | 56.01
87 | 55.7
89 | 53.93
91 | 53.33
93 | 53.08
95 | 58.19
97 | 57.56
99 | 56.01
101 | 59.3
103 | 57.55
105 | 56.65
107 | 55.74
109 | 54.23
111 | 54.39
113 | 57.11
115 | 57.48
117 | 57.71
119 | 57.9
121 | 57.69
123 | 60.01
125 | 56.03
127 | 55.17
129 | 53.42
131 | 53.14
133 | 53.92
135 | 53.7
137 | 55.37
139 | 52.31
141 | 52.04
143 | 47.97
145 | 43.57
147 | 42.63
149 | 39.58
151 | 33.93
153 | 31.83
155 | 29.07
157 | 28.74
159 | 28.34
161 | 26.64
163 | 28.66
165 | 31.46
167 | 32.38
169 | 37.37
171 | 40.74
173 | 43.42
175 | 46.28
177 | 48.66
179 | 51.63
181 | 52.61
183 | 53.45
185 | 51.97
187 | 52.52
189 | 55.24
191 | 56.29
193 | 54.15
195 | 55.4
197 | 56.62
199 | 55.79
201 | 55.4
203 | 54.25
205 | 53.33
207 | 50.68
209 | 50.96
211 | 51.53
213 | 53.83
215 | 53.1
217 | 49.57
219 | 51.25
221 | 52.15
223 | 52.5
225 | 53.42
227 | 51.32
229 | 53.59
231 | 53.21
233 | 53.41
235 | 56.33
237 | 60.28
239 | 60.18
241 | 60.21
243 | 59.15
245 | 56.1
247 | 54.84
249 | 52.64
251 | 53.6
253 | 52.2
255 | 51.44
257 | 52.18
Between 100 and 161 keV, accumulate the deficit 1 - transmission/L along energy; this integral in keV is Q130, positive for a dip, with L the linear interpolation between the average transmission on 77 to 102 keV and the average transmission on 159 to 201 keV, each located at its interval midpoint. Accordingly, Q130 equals 3.16 keV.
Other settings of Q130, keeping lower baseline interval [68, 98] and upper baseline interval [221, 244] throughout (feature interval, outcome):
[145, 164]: 8.1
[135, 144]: 0.8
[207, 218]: 0.8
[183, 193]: 0.4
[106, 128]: 0.3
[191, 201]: 0.1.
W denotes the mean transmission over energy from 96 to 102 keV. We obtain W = 57.6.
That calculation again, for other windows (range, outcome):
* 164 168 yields 31.9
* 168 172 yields 39.1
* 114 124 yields 58.2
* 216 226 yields 51.8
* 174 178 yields 47.5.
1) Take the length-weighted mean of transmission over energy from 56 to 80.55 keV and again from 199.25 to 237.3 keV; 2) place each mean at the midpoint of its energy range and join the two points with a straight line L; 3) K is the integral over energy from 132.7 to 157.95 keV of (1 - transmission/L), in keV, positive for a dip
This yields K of 6.60 keV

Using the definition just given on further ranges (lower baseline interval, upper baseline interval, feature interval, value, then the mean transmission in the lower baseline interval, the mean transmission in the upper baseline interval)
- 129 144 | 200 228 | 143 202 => 9.9 keV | 52.7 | 52.4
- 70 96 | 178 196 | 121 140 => 0.3 keV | 57.6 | 53.7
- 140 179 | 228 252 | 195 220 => -2.3 keV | 37.9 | 56.1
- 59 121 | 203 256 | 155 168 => 6.2 keV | 58.8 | 53.9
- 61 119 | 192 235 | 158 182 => 7.0 keV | 58.6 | 53.2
